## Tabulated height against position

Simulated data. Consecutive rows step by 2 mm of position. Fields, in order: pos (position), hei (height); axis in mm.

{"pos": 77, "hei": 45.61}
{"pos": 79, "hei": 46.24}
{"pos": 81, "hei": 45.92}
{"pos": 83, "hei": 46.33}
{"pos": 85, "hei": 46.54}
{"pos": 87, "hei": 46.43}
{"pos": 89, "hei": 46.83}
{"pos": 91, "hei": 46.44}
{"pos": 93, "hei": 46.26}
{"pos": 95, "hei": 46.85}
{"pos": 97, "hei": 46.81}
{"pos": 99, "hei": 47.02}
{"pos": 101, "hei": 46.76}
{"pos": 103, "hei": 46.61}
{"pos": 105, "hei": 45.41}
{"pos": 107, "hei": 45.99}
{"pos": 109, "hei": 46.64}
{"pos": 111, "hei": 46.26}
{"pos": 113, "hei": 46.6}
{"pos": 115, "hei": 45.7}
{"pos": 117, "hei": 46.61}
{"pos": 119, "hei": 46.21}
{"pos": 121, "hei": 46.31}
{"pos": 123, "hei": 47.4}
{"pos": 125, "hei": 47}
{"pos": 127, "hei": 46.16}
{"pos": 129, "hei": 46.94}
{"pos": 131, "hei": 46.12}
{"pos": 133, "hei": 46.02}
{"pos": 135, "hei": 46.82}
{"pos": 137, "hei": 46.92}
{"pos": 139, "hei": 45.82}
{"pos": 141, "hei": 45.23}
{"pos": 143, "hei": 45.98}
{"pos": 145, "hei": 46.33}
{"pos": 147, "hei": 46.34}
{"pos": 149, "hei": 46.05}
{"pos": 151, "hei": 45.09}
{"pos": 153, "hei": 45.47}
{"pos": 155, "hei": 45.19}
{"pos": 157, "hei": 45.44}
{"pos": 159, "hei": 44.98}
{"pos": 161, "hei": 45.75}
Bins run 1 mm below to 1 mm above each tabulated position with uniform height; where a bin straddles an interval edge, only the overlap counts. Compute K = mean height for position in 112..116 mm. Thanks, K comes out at 46.2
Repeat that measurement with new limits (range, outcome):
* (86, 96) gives 46.6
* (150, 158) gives 45.3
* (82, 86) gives 46.4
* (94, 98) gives 46.8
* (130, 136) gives 46.3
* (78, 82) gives 46.1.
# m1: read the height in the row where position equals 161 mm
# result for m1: 45.75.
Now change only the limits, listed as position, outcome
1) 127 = 46.16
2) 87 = 46.43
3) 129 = 46.94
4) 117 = 46.61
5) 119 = 46.21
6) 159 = 44.98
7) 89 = 46.83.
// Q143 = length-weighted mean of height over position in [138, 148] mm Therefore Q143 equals 45.9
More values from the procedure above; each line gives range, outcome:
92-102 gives 46.7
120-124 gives 46.9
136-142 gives 46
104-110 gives 46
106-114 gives 46.4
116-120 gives 46.4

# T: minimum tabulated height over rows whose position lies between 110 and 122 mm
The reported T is 45.7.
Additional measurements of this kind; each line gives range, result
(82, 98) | 46.26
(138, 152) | 45.09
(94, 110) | 45.41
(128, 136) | 46.02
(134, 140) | 45.82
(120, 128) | 46.16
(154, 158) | 45.19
